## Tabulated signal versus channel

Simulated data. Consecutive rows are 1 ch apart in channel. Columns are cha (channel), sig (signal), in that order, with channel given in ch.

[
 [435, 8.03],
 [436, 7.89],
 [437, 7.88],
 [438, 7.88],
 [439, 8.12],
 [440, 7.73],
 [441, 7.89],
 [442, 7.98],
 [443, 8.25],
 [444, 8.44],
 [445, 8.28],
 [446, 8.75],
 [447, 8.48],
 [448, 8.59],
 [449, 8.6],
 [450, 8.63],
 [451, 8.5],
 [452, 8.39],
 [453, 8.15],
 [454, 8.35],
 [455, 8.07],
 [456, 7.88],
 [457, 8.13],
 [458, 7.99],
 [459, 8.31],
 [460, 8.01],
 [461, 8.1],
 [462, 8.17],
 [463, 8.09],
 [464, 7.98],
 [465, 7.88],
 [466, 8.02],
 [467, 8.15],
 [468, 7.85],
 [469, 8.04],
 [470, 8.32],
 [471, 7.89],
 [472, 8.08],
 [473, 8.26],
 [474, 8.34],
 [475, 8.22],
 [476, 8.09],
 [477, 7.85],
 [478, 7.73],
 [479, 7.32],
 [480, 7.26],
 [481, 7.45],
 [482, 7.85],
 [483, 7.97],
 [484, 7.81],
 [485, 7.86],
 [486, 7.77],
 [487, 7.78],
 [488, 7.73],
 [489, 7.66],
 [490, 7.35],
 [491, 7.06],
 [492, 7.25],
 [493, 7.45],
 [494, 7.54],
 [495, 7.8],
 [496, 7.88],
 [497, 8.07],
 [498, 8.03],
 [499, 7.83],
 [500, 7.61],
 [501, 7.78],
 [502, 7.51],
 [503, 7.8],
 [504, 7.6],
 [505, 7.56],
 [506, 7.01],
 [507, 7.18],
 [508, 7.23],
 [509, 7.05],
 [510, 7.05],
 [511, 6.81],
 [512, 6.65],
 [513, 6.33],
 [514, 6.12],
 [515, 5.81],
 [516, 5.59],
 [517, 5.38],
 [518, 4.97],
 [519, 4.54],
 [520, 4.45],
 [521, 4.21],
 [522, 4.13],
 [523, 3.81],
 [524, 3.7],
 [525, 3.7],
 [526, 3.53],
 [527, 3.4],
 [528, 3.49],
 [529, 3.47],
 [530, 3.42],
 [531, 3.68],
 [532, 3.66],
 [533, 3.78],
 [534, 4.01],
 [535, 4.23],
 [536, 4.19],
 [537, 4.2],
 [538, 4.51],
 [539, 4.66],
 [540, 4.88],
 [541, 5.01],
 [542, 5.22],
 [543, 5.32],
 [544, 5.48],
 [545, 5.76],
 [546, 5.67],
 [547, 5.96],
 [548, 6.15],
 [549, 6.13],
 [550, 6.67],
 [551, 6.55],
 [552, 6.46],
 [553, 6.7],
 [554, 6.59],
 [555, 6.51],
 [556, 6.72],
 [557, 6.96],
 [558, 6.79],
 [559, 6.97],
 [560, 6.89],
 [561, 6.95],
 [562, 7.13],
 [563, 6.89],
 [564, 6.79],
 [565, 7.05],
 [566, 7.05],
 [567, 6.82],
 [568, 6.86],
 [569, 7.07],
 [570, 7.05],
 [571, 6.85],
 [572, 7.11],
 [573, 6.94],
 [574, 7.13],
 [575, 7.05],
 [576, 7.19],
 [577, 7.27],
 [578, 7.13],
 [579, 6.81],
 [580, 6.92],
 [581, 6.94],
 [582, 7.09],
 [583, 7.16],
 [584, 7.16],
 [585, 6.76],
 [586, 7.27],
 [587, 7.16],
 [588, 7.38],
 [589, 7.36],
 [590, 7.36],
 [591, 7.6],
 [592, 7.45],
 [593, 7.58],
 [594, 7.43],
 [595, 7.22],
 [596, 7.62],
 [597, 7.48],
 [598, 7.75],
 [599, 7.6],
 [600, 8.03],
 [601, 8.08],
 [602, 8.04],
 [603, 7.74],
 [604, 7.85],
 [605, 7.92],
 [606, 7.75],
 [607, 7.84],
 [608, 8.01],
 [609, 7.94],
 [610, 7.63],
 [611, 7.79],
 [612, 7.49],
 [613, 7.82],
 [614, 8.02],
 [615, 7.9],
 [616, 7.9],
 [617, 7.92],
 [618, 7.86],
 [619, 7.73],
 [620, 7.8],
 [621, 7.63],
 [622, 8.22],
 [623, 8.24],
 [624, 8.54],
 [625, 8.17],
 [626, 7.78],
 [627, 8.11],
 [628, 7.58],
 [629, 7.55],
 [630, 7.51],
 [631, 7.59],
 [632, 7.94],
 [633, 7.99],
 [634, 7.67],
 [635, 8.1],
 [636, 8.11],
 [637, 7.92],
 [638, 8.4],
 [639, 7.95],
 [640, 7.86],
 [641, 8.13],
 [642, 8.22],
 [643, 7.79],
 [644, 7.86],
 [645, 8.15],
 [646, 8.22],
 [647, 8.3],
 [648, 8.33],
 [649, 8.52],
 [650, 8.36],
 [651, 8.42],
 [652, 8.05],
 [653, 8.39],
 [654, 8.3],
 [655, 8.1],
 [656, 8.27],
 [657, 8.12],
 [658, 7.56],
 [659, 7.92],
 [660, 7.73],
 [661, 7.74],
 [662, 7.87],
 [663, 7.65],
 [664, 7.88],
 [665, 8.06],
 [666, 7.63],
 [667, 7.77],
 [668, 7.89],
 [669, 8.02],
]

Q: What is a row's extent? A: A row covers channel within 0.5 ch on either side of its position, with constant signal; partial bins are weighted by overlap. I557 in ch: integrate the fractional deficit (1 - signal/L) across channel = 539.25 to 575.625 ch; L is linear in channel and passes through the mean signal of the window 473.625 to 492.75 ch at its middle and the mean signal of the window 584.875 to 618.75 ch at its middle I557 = 5.6 ch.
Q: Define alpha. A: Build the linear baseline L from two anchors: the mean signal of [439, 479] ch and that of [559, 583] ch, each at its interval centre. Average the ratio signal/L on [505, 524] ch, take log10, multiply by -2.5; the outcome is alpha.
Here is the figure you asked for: 0.30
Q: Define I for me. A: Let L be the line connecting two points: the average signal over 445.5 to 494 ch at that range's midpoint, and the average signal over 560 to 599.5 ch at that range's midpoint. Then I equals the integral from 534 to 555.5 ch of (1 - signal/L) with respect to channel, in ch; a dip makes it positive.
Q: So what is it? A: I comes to 5.5 ch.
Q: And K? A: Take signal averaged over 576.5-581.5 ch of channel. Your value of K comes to 7.01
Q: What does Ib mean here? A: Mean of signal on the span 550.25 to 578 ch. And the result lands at 6.9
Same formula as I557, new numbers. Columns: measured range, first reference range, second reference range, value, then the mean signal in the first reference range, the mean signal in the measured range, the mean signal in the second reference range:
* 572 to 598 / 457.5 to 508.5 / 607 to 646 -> 2.2 ch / 7.79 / 7.23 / 7.92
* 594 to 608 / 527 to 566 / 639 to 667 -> -1.9 ch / 5.56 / 7.76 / 8.05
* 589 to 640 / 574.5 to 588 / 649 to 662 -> -2.0 ch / 7.08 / 7.82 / 8.09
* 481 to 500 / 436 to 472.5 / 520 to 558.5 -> -2.5 ch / 8.16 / 7.7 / 4.97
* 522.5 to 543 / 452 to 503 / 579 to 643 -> 9.8 ch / 7.88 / 4.06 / 7.72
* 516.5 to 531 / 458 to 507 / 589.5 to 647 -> 7.1 ch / 7.81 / 4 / 7.85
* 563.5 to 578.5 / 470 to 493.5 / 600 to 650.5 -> 1.6 ch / 7.75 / 7.02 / 7.96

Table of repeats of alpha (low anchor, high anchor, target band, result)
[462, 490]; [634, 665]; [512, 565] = 0.441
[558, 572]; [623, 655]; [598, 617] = -0.037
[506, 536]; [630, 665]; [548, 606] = -0.139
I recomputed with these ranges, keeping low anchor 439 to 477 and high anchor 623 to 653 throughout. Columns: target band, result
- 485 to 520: 4.70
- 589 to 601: 0.76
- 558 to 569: 1.58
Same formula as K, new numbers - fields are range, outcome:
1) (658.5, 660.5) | 7.83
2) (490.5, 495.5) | 7.42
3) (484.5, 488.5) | 7.79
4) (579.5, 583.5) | 7.03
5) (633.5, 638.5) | 8.04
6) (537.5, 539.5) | 4.58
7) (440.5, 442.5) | 7.94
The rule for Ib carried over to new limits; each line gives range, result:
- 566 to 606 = 7.32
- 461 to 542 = 6.49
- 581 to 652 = 7.8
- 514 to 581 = 5.68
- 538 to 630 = 7.13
